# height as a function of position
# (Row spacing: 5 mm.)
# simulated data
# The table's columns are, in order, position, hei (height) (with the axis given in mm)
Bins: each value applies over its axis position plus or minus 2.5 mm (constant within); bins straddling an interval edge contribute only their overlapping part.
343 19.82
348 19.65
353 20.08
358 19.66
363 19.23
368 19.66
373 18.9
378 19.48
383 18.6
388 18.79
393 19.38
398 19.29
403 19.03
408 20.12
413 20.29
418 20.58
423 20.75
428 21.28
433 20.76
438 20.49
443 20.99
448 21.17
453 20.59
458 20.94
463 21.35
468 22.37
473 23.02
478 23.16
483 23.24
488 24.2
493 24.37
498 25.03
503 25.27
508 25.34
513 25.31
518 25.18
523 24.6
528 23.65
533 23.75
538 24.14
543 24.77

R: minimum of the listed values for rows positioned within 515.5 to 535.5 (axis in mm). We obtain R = 23.65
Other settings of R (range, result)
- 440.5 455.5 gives 20.59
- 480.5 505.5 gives 23.24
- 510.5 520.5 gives 25.18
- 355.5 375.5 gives 18.9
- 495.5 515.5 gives 25.03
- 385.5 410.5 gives 18.79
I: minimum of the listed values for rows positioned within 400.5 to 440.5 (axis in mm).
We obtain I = 19.03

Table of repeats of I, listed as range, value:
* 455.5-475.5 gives 20.94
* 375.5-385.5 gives 18.6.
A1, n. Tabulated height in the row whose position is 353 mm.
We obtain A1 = 20.08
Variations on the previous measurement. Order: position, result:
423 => 20.75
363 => 19.23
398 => 19.29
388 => 18.79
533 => 23.75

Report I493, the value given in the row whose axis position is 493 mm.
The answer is 24.37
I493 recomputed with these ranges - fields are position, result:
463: 21.35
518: 25.18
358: 19.66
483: 23.24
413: 20.29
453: 20.59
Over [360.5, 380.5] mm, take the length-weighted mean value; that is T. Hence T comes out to 19.3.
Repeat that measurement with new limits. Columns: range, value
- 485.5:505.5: 24.7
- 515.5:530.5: 24.5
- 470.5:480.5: 23.1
